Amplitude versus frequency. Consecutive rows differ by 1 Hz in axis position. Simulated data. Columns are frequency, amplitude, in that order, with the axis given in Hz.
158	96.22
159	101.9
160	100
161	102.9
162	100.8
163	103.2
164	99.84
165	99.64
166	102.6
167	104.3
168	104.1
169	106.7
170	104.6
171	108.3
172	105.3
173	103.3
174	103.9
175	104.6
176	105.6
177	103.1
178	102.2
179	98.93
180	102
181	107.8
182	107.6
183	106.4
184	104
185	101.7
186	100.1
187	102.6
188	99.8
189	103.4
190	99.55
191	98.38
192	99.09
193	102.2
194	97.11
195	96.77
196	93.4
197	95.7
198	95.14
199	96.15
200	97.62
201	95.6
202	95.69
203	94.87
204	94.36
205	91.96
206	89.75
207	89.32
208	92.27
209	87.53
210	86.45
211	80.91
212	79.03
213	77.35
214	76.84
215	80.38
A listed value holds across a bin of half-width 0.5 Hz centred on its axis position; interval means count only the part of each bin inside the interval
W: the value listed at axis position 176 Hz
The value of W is 105.6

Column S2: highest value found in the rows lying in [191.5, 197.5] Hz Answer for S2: 102.2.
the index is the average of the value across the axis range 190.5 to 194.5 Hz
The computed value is 99.2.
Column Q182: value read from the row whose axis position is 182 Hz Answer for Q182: 107.6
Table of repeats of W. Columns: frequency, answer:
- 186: 100.1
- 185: 101.7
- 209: 87.53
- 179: 98.93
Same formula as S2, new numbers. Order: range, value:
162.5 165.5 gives 103.2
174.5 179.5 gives 105.6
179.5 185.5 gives 107.8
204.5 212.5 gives 92.27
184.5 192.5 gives 103.4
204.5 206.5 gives 91.96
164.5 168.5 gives 104.3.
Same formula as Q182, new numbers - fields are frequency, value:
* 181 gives 107.8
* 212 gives 79.03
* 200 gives 97.62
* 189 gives 103.4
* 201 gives 95.6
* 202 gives 95.69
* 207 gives 89.32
